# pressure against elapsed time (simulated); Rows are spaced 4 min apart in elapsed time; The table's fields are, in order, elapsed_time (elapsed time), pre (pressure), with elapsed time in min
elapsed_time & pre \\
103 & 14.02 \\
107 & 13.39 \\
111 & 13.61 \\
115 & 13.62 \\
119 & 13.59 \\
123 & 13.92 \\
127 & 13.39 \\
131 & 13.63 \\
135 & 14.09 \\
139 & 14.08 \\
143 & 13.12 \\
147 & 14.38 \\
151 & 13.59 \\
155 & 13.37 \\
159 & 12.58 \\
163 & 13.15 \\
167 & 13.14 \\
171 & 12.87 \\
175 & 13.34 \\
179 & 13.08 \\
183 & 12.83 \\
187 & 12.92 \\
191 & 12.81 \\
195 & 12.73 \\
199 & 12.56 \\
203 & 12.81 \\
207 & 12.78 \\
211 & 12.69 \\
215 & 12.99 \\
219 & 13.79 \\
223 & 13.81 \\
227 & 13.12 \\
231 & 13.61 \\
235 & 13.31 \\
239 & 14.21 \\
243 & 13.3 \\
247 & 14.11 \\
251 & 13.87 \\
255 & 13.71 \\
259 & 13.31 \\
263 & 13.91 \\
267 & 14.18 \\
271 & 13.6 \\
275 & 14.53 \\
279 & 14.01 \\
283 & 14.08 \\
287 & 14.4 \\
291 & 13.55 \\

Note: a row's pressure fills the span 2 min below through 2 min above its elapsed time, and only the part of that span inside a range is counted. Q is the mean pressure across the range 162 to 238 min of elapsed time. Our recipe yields 13.1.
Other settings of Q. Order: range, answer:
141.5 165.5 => 13.4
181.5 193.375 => 12.9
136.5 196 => 13.2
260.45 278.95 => 14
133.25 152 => 13.9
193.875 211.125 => 12.7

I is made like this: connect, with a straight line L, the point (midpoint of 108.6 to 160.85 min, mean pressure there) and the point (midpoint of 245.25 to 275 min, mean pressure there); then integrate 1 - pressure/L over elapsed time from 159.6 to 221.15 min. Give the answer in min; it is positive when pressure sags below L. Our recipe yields 3.4 min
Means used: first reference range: 13.6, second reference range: 13.9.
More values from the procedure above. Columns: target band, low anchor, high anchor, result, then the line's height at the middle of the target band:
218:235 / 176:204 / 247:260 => -0.24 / 13.4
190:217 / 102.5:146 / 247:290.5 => 2.08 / 13.8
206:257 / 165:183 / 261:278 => 0.62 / 13.7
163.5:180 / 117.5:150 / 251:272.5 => 0.78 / 13.8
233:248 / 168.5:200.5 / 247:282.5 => -0.11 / 13.6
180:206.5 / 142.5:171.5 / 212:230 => 1.13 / 13.4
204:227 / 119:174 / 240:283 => 0.89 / 13.7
